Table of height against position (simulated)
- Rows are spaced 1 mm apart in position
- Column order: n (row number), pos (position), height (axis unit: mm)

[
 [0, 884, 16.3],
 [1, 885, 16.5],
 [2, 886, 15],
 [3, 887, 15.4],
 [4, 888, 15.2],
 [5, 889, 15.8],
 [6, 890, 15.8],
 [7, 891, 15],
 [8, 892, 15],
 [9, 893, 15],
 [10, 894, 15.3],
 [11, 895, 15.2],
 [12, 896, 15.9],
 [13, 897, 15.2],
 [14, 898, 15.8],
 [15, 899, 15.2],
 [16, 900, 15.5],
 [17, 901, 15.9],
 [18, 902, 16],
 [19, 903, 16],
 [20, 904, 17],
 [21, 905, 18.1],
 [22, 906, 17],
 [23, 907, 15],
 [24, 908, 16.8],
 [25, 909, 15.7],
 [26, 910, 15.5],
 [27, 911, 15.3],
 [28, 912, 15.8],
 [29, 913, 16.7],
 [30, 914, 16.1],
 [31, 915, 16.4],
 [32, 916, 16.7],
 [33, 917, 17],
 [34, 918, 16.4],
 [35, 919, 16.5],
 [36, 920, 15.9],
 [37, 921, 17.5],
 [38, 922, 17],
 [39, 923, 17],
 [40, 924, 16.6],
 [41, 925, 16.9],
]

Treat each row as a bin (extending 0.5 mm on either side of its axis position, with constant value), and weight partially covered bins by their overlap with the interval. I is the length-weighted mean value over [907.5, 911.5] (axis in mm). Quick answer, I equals 15.8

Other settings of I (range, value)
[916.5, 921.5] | 16.7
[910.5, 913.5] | 15.9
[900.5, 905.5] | 16.6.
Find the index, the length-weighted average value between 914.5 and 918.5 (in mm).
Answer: 16.6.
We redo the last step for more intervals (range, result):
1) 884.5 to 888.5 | 15.5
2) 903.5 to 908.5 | 16.8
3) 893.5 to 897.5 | 15.4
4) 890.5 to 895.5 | 15.1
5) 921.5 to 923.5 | 17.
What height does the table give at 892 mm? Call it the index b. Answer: 15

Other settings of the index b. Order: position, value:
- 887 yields 15.4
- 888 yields 15.2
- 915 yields 16.4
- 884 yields 16.3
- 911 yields 15.3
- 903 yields 16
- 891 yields 15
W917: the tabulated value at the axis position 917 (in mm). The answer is 17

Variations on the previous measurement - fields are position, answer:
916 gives 16.7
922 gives 17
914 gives 16.1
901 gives 15.9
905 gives 18.1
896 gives 15.9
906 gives 17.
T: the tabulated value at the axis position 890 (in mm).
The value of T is 15.8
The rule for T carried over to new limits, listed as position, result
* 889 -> 15.8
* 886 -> 15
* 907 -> 15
